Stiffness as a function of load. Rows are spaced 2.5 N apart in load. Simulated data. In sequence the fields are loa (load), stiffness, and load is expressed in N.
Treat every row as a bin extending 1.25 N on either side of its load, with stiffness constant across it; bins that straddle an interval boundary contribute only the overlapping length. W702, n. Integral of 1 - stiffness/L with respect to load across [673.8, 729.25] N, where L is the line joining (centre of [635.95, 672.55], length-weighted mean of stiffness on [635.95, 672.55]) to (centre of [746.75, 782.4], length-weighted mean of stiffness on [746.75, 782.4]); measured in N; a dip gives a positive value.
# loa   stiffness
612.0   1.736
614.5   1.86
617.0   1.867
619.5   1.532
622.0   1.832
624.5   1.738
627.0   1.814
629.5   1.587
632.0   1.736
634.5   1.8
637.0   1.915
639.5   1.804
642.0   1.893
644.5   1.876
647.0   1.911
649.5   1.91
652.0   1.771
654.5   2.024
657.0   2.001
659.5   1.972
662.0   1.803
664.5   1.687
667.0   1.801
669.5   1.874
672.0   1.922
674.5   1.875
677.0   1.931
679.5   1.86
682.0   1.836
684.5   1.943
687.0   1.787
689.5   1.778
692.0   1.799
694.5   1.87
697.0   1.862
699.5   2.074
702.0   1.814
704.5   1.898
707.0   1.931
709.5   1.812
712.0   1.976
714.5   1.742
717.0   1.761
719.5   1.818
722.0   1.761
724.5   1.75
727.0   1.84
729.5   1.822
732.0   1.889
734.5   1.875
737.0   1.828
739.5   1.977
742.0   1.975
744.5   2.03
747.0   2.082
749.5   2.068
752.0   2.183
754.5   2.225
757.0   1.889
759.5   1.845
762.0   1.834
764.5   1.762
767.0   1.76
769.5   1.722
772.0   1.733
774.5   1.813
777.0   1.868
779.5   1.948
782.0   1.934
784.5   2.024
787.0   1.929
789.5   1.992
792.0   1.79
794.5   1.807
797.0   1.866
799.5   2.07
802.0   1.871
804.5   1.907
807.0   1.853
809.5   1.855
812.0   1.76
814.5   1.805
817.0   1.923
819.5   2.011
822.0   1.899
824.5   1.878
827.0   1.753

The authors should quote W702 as 1.1 N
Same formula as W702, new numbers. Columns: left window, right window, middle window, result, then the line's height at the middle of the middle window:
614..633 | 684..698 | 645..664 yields -1.27 N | 1.78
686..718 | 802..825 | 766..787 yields 0.15 N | 1.87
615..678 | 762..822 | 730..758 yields -2.11 N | 1.86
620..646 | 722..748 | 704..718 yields 0.15 N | 1.87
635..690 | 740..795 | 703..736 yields 1.08 N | 1.9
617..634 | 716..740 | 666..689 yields -1.19 N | 1.78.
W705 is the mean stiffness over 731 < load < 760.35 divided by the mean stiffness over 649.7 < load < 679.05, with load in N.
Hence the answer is 1.06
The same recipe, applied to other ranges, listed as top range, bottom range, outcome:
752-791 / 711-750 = 1.01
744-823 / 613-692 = 1.04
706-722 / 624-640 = 1.03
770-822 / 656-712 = 1.01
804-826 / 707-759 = 0.98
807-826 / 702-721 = 1.02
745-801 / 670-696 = 1.03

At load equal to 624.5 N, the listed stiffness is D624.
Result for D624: 1.738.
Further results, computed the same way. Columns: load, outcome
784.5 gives 2.024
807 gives 1.853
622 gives 1.832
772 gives 1.733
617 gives 1.867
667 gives 1.801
